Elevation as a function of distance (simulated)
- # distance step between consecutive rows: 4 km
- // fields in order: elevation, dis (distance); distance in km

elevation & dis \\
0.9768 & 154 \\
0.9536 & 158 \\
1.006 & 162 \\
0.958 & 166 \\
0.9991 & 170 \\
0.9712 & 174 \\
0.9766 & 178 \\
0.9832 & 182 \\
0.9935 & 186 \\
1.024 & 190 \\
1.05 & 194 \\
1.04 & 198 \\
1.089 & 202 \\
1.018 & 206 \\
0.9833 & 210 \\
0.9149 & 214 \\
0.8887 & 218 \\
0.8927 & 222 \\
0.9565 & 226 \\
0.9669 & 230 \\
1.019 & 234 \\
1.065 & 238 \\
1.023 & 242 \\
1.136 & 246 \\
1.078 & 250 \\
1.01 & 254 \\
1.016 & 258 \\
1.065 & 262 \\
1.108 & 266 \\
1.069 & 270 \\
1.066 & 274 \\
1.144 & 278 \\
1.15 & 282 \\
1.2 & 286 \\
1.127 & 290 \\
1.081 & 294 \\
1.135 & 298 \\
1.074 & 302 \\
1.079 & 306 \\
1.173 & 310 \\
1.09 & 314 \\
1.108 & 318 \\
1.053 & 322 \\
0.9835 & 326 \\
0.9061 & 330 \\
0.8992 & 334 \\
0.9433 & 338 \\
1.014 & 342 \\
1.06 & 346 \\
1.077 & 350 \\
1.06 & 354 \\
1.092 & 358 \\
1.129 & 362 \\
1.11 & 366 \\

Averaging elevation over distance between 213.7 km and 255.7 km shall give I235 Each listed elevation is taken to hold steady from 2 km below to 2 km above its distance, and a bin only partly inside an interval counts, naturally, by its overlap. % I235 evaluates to 0.999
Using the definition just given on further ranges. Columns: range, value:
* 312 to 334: 1.02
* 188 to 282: 1.03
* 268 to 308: 1.11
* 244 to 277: 1.07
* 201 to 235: 0.965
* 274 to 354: 1.07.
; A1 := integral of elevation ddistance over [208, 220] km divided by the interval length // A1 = 0.929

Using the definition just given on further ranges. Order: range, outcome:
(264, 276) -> 1.08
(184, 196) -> 1.02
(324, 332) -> 0.945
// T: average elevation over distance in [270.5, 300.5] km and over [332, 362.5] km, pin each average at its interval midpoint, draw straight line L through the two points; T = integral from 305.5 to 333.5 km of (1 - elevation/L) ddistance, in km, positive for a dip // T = 0.7 km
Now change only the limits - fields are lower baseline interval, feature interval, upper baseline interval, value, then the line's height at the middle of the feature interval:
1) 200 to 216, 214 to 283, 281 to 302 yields 2.1 km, 1.06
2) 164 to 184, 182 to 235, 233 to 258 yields 1.4 km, 1.01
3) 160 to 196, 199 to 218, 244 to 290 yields 0.7 km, 1.03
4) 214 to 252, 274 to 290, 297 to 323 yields -1.2 km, 1.06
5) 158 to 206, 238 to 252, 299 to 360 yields -0.8 km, 1.02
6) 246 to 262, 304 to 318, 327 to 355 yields -1.4 km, 1.01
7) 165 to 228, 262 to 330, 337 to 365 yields -4.2 km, 1.03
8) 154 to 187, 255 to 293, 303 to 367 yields -2.9 km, 1.02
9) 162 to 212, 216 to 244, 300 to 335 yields 1.3 km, 1.02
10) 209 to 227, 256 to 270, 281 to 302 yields -0.2 km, 1.05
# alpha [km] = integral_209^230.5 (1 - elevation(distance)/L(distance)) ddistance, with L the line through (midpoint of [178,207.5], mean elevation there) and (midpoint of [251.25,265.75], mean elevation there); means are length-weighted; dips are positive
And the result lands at 2.1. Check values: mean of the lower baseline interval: 1.02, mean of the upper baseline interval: 1.04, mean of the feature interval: 0.929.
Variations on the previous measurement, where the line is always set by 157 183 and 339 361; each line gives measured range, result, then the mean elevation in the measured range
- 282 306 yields -2.05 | 1.12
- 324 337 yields 1.48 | 0.931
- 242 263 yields -0.87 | 1.06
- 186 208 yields -1.08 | 1.04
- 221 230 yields 0.59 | 0.938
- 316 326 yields -0.15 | 1.06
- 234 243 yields -0.28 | 1.04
